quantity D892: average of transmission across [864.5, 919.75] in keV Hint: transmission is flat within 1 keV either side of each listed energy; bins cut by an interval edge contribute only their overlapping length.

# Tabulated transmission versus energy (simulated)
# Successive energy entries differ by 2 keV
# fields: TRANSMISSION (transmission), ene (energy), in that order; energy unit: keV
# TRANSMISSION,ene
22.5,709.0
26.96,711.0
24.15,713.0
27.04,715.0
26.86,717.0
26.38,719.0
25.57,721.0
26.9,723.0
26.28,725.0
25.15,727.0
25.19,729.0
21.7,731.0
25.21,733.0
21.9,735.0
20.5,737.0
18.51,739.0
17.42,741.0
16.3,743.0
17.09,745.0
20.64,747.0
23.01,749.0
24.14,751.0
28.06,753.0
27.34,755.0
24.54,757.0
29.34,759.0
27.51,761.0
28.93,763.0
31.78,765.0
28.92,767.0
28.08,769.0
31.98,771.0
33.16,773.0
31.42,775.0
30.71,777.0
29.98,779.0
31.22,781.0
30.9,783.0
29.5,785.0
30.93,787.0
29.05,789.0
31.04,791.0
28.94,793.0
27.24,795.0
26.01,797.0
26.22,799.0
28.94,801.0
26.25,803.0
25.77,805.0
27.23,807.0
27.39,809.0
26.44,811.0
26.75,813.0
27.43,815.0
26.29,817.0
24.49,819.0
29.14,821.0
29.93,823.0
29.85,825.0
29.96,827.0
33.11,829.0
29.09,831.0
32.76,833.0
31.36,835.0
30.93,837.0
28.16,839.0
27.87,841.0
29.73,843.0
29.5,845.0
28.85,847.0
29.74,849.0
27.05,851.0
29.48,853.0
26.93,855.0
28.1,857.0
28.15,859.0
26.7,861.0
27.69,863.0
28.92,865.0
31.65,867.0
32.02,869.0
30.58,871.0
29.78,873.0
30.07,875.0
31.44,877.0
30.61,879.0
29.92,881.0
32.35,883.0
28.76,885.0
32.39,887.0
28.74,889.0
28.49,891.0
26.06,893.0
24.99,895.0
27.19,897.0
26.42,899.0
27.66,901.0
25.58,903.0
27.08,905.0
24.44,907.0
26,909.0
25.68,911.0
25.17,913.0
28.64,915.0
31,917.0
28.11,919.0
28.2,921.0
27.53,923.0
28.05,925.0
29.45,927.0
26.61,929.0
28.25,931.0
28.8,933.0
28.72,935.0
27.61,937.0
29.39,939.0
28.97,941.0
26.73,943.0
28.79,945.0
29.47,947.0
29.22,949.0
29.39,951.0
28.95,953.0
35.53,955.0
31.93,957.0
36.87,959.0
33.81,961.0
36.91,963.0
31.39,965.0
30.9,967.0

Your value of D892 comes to 28.6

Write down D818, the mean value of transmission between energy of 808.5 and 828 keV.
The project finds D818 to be 27.8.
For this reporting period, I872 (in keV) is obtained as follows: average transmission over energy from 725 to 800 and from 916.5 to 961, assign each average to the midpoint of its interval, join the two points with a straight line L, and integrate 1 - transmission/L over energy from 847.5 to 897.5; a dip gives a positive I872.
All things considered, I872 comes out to -1.3 keV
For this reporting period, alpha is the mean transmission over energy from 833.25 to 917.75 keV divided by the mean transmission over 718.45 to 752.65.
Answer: 1.27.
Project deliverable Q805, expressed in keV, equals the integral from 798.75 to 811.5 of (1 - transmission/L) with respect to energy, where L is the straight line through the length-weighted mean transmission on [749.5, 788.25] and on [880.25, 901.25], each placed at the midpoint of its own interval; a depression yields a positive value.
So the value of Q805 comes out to 0.9 keV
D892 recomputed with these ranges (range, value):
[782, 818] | 27.9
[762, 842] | 29.1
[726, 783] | 25.8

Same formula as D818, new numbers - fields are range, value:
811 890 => 29.4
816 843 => 29.5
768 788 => 30.8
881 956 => 28.2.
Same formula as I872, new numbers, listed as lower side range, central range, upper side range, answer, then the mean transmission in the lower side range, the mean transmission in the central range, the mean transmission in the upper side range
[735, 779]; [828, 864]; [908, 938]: -3.1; 25.7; 29.2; 27.9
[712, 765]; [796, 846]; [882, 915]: -5.0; 24.2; 28.4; 27.4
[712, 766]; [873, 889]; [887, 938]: -2.2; 24.3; 30.6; 27.5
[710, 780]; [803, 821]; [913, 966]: 0.3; 25.7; 26.6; 29.8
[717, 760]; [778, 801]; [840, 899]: -3.2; 23.5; 29.2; 29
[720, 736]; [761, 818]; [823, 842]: -1.8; 24.7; 28.9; 30.3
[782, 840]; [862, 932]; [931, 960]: 2.5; 28.7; 28.4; 30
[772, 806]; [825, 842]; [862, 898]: -0.6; 29.3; 30.4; 29.5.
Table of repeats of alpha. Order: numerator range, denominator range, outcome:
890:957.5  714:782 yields 1.08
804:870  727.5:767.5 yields 1.20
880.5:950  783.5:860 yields 0.98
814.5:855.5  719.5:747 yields 1.32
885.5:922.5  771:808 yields 0.94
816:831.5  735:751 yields 1.48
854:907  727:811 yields 1.08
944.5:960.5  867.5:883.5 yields 1.02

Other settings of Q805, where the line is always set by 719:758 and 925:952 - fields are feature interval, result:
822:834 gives -2.5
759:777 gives -4.8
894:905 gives 0.4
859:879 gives -2.4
